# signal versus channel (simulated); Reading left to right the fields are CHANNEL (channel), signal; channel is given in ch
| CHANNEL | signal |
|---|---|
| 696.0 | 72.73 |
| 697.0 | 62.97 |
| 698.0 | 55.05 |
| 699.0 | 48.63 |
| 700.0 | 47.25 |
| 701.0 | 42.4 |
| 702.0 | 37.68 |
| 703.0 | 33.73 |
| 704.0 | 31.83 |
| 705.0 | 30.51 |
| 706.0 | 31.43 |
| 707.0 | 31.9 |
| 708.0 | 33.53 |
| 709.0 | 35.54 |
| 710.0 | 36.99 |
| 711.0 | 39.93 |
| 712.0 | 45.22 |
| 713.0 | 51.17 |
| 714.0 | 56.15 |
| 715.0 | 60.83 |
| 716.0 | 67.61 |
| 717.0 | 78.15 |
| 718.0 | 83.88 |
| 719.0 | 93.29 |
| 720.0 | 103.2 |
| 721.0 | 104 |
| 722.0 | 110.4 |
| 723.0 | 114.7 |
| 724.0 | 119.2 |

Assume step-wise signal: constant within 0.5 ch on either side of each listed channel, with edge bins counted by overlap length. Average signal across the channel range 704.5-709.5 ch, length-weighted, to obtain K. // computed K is 32.6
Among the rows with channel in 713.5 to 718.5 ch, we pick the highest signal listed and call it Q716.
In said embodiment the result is 83.88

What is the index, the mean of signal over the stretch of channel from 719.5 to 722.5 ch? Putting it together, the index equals 106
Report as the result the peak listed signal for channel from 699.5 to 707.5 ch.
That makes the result 47.25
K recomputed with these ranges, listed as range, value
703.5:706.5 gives 31.3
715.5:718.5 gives 76.5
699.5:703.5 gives 40.3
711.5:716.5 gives 56.2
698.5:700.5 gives 47.9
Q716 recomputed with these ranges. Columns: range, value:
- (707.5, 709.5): 35.54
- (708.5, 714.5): 56.15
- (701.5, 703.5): 37.68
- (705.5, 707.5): 31.9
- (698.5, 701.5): 48.63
